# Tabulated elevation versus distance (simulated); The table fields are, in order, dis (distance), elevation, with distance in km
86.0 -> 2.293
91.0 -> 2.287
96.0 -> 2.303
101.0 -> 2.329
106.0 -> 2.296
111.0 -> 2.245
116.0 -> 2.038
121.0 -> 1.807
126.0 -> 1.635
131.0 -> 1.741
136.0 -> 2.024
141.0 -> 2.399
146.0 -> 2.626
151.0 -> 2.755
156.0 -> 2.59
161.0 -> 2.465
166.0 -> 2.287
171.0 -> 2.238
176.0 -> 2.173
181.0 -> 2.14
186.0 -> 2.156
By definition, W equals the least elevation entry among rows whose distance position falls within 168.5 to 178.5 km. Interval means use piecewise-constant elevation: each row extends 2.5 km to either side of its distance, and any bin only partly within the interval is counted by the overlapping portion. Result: 2.173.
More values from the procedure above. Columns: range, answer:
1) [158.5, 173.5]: 2.238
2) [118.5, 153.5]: 1.635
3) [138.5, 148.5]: 2.399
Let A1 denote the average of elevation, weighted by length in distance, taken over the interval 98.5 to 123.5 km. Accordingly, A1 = 2.14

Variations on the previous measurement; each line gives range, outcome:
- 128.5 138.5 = 1.88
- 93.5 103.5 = 2.32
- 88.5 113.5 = 2.29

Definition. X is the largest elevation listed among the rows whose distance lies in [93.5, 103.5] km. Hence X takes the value 2.329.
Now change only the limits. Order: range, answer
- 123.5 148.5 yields 2.626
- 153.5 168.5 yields 2.59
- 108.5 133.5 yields 2.245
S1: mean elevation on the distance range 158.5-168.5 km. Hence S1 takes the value 2.38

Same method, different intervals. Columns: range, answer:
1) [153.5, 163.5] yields 2.53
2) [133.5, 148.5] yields 2.35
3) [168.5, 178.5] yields 2.21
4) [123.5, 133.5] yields 1.69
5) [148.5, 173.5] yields 2.47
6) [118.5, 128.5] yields 1.72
